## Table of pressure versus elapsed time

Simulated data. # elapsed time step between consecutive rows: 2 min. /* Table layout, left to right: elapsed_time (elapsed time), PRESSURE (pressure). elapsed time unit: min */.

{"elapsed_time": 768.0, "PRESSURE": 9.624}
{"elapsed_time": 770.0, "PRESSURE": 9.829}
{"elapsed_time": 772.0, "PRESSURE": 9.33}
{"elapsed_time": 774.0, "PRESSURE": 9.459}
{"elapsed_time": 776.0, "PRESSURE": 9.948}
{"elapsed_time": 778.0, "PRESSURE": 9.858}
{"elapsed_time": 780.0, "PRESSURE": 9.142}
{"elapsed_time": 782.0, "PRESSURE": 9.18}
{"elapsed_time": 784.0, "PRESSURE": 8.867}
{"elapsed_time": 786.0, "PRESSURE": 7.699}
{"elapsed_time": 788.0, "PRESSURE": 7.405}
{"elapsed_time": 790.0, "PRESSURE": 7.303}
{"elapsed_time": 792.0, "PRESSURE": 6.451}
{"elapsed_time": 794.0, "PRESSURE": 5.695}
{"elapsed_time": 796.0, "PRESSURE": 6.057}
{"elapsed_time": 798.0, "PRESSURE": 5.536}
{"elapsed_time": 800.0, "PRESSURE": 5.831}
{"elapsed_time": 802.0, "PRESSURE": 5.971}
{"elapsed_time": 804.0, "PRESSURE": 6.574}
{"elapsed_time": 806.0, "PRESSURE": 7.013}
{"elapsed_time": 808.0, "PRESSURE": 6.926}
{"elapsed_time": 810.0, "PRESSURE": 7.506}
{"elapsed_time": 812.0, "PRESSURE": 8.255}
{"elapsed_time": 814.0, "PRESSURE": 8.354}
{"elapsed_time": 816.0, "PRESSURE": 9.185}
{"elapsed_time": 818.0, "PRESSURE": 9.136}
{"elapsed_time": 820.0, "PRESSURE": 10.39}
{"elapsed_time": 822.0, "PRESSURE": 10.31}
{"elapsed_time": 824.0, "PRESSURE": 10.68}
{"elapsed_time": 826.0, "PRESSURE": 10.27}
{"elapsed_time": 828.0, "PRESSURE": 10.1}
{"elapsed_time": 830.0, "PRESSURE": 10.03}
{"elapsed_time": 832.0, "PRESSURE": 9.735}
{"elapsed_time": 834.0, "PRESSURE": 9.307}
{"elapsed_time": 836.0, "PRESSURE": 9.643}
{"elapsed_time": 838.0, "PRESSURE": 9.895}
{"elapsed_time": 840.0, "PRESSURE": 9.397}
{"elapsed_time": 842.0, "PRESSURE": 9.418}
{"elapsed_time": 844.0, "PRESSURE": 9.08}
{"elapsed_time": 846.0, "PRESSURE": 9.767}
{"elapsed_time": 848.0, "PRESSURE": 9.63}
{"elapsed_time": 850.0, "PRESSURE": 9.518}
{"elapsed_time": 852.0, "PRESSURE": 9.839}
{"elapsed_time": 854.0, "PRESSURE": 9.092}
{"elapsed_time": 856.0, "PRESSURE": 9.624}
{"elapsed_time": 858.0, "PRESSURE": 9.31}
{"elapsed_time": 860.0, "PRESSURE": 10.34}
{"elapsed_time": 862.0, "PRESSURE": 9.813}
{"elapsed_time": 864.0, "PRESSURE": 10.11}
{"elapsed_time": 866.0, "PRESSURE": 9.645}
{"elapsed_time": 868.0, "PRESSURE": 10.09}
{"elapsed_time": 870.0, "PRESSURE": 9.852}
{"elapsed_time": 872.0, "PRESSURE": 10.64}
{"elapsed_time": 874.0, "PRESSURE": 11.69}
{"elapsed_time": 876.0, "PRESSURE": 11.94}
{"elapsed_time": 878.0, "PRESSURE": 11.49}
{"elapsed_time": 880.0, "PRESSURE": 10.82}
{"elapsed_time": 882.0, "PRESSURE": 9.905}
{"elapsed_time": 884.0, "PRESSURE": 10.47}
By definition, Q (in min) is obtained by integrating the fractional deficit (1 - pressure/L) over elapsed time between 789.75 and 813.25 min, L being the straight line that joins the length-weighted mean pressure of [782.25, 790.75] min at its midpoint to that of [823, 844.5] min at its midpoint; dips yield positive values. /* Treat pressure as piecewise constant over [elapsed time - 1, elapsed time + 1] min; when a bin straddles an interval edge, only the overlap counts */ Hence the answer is 5.39 min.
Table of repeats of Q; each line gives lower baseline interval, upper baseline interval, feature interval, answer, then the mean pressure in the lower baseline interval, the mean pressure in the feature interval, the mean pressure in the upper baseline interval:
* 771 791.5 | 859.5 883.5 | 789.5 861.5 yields 7.52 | 8.76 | 8.66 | 10.5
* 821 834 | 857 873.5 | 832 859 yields 1.52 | 10.1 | 9.51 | 10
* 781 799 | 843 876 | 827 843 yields -1.34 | 7.13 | 9.69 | 9.94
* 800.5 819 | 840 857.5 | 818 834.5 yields -3.30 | 7.61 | 10.1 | 9.49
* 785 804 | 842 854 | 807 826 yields -3.19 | 6.45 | 9.04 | 9.51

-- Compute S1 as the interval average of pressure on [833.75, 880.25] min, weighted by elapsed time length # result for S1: 10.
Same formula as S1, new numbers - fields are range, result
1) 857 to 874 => 10.1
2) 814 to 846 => 9.73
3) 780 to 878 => 8.95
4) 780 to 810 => 6.99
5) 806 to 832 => 9.19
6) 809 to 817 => 8.33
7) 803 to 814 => 7.35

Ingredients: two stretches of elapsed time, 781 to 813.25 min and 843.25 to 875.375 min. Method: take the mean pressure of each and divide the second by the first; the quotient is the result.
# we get 1.4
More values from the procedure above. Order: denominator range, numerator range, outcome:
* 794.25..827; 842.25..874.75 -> 1.24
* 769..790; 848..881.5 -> 1.14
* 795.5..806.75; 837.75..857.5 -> 1.55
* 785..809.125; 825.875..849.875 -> 1.48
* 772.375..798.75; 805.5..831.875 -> 1.15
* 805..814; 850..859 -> 1.26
